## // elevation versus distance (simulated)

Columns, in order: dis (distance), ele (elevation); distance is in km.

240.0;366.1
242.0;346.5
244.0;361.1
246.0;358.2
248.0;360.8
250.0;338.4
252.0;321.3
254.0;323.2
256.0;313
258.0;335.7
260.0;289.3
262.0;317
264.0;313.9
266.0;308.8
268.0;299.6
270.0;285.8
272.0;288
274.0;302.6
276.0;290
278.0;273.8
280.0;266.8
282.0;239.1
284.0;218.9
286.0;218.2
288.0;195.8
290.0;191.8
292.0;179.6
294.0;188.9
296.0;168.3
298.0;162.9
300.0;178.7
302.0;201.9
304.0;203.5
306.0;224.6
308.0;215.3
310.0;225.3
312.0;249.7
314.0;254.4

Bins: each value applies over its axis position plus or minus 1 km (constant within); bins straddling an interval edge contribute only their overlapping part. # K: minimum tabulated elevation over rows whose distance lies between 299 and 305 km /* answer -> 178.7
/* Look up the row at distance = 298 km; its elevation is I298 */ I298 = 162.9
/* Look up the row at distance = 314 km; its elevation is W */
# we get 254.4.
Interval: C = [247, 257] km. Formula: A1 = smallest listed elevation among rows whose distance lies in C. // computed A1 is 313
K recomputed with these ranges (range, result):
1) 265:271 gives 285.8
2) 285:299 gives 162.9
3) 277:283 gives 239.1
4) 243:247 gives 358.2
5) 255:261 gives 289.3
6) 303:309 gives 203.5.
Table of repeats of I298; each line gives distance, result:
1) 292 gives 179.6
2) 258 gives 335.7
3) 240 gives 366.1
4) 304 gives 203.5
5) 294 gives 188.9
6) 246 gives 358.2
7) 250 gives 338.4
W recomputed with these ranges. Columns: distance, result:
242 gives 346.5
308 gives 215.3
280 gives 266.8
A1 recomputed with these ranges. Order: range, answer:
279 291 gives 191.8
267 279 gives 273.8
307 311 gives 215.3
